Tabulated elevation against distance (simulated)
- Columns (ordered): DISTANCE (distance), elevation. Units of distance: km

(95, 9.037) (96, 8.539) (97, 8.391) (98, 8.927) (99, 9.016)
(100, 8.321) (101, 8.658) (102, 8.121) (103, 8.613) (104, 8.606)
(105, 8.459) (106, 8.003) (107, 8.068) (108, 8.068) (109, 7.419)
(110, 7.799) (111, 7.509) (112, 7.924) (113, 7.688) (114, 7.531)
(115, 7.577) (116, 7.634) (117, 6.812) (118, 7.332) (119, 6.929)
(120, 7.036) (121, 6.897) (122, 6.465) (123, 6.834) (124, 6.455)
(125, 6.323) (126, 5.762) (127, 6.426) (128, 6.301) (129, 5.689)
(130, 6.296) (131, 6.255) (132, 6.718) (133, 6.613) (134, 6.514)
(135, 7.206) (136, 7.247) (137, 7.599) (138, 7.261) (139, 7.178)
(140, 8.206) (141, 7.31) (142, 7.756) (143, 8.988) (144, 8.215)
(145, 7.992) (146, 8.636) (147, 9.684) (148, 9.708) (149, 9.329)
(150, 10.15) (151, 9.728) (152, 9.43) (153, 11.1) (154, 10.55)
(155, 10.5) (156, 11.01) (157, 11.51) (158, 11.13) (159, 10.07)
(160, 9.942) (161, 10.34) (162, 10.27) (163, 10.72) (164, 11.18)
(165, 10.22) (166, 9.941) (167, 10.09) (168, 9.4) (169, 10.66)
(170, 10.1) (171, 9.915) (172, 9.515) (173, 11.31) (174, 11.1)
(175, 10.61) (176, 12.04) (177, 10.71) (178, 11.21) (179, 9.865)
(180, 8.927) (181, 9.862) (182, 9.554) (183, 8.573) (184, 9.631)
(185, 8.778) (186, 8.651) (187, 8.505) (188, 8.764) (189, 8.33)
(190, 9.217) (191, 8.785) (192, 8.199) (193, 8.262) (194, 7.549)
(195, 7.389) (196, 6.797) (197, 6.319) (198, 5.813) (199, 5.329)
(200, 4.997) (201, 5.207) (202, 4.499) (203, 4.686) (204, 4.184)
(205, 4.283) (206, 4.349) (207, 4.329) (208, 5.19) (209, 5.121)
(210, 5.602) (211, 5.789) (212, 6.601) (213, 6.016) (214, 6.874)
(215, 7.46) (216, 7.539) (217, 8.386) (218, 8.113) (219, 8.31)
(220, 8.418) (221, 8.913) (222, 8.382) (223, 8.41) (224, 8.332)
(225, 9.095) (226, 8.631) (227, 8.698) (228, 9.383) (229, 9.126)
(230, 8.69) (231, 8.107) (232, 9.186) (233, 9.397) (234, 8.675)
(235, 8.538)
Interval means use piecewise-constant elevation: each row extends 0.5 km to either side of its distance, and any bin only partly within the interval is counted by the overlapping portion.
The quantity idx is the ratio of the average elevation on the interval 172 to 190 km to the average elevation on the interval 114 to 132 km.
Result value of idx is 1.46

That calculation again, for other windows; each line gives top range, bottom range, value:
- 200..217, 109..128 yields 0.79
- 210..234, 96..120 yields 1.02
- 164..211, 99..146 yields 1.10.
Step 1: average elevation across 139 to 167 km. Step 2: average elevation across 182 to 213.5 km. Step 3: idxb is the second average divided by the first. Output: 0.69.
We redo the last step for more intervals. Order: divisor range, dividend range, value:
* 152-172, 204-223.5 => 0.64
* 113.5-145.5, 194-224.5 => 0.91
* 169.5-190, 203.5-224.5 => 0.68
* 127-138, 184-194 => 1.29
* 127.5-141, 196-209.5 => 0.73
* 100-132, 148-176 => 1.43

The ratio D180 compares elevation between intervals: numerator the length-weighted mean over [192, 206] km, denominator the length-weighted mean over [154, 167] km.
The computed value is 0.55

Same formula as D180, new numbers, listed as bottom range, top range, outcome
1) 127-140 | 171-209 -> 1.16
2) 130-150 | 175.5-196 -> 1.16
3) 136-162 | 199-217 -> 0.59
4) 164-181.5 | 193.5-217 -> 0.56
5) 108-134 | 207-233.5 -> 1.13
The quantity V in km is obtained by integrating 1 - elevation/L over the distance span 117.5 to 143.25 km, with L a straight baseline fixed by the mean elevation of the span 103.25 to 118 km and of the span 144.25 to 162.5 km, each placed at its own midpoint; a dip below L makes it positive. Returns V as 5.7 km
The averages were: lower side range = 7.79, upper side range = 10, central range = 6.89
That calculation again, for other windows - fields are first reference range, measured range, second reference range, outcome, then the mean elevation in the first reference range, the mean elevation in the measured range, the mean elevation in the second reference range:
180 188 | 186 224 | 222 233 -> 8.91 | 9.05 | 6.83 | 8.78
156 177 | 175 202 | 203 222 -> 1.01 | 10.5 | 8.33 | 6.42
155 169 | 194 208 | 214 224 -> 5.63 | 10.5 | 5.33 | 8.15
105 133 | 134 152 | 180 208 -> -3.29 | 7.05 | 8.34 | 7.07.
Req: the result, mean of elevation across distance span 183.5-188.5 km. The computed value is 8.87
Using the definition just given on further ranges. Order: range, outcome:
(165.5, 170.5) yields 10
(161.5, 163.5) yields 10.5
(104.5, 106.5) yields 8.23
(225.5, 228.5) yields 8.9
